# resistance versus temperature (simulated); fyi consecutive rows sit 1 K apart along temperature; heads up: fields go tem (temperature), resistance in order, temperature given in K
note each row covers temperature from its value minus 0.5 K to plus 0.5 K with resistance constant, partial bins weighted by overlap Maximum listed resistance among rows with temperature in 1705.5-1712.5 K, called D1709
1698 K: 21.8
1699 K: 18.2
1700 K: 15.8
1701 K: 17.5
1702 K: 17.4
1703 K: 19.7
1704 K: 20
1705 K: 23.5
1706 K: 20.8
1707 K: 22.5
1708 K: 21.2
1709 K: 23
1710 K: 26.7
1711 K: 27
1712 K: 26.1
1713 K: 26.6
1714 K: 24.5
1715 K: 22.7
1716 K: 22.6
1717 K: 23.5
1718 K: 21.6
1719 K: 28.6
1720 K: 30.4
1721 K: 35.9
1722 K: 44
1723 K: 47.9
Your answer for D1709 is 27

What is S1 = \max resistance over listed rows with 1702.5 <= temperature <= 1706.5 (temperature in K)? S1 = 23.5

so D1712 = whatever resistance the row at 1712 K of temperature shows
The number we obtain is 26.1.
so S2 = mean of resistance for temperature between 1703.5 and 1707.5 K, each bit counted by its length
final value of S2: 21.7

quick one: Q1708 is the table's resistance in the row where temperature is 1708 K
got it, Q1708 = 21.2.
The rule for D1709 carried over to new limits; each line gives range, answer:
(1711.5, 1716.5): 26.6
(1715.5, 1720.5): 30.4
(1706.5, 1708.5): 22.5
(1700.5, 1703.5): 19.7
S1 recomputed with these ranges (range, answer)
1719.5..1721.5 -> 35.9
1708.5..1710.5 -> 26.7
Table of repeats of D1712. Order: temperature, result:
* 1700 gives 15.8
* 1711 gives 27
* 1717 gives 23.5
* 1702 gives 17.4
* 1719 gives 28.6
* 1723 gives 47.9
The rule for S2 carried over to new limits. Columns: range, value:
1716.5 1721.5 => 28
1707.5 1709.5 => 22.1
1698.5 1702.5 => 17.2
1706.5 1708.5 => 21.9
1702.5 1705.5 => 21.1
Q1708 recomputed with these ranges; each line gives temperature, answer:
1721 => 35.9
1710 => 26.7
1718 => 21.6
